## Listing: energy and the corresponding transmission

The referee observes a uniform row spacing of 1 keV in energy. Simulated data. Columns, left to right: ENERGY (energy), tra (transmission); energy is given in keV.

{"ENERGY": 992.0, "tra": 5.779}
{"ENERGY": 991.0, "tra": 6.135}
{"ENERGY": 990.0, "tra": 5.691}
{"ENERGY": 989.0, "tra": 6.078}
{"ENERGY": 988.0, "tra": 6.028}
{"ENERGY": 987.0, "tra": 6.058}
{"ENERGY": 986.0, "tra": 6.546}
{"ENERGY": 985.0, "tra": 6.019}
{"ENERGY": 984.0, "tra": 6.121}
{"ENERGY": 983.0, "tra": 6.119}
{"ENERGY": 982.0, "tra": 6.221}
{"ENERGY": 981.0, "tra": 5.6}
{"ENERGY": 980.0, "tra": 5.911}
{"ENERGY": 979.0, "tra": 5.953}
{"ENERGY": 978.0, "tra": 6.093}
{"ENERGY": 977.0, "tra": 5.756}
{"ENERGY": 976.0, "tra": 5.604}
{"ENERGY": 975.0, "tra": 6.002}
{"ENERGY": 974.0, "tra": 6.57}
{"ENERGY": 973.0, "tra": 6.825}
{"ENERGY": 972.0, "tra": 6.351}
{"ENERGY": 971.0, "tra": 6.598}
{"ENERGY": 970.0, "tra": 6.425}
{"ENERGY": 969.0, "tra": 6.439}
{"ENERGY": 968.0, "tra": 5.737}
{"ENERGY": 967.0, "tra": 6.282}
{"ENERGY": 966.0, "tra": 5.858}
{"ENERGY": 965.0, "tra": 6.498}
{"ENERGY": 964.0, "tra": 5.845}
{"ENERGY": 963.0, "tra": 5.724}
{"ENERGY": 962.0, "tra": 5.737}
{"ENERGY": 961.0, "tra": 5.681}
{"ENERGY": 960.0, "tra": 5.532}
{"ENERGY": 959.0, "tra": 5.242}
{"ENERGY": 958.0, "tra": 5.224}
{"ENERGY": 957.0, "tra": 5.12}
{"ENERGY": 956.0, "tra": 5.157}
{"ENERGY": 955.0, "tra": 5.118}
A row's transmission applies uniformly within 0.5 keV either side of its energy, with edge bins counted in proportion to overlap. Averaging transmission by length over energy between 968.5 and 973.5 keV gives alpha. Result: 6.53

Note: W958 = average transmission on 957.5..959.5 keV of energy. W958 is 5.23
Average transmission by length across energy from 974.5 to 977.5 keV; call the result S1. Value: 5.79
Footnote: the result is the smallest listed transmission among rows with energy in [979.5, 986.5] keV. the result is 5.6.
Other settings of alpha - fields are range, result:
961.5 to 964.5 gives 5.77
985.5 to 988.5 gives 6.21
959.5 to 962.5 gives 5.65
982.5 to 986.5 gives 6.2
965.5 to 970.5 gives 6.15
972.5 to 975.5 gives 6.47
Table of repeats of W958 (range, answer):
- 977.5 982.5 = 5.96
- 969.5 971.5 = 6.51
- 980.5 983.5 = 5.98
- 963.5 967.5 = 6.12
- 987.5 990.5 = 5.93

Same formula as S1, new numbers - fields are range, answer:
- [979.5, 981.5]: 5.76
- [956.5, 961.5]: 5.36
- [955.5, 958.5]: 5.17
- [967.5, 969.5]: 6.09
